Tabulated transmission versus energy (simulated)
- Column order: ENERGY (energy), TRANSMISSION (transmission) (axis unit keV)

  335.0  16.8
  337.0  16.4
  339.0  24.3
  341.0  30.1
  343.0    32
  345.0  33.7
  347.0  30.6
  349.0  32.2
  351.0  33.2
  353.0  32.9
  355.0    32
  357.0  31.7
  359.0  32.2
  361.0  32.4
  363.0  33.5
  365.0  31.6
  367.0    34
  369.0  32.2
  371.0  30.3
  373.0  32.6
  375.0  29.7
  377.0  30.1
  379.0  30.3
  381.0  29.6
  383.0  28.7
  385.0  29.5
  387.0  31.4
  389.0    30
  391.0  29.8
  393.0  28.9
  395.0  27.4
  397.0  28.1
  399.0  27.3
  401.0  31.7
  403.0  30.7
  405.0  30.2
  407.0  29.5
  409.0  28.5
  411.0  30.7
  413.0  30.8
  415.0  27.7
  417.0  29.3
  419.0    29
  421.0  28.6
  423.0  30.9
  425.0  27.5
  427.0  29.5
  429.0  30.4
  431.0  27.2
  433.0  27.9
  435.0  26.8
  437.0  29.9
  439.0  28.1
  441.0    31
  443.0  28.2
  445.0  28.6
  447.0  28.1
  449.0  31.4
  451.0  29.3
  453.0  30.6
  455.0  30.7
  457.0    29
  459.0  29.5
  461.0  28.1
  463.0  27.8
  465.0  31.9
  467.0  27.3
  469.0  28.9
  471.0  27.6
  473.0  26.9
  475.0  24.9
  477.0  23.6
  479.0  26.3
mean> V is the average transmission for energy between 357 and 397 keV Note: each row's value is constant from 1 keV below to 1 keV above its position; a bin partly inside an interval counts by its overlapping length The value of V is 30.7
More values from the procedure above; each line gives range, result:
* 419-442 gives 28.9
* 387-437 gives 29.2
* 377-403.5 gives 29.5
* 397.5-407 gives 29.8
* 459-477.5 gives 27.7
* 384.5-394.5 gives 29.8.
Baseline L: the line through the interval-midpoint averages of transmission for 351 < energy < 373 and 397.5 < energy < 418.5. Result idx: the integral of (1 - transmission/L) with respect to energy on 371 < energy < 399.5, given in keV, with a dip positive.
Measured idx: 1.3 keV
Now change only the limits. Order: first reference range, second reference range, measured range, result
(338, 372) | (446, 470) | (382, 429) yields 1.8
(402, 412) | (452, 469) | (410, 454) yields 0.7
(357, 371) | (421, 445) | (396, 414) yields 0.3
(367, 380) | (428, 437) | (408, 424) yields -0.2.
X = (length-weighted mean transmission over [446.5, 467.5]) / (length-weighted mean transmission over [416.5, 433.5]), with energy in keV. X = 1.02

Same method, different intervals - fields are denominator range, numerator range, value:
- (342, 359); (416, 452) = 0.90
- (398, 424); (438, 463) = 0.99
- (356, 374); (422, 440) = 0.89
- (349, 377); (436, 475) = 0.90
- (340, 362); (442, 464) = 0.91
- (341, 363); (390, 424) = 0.91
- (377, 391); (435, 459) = 0.98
